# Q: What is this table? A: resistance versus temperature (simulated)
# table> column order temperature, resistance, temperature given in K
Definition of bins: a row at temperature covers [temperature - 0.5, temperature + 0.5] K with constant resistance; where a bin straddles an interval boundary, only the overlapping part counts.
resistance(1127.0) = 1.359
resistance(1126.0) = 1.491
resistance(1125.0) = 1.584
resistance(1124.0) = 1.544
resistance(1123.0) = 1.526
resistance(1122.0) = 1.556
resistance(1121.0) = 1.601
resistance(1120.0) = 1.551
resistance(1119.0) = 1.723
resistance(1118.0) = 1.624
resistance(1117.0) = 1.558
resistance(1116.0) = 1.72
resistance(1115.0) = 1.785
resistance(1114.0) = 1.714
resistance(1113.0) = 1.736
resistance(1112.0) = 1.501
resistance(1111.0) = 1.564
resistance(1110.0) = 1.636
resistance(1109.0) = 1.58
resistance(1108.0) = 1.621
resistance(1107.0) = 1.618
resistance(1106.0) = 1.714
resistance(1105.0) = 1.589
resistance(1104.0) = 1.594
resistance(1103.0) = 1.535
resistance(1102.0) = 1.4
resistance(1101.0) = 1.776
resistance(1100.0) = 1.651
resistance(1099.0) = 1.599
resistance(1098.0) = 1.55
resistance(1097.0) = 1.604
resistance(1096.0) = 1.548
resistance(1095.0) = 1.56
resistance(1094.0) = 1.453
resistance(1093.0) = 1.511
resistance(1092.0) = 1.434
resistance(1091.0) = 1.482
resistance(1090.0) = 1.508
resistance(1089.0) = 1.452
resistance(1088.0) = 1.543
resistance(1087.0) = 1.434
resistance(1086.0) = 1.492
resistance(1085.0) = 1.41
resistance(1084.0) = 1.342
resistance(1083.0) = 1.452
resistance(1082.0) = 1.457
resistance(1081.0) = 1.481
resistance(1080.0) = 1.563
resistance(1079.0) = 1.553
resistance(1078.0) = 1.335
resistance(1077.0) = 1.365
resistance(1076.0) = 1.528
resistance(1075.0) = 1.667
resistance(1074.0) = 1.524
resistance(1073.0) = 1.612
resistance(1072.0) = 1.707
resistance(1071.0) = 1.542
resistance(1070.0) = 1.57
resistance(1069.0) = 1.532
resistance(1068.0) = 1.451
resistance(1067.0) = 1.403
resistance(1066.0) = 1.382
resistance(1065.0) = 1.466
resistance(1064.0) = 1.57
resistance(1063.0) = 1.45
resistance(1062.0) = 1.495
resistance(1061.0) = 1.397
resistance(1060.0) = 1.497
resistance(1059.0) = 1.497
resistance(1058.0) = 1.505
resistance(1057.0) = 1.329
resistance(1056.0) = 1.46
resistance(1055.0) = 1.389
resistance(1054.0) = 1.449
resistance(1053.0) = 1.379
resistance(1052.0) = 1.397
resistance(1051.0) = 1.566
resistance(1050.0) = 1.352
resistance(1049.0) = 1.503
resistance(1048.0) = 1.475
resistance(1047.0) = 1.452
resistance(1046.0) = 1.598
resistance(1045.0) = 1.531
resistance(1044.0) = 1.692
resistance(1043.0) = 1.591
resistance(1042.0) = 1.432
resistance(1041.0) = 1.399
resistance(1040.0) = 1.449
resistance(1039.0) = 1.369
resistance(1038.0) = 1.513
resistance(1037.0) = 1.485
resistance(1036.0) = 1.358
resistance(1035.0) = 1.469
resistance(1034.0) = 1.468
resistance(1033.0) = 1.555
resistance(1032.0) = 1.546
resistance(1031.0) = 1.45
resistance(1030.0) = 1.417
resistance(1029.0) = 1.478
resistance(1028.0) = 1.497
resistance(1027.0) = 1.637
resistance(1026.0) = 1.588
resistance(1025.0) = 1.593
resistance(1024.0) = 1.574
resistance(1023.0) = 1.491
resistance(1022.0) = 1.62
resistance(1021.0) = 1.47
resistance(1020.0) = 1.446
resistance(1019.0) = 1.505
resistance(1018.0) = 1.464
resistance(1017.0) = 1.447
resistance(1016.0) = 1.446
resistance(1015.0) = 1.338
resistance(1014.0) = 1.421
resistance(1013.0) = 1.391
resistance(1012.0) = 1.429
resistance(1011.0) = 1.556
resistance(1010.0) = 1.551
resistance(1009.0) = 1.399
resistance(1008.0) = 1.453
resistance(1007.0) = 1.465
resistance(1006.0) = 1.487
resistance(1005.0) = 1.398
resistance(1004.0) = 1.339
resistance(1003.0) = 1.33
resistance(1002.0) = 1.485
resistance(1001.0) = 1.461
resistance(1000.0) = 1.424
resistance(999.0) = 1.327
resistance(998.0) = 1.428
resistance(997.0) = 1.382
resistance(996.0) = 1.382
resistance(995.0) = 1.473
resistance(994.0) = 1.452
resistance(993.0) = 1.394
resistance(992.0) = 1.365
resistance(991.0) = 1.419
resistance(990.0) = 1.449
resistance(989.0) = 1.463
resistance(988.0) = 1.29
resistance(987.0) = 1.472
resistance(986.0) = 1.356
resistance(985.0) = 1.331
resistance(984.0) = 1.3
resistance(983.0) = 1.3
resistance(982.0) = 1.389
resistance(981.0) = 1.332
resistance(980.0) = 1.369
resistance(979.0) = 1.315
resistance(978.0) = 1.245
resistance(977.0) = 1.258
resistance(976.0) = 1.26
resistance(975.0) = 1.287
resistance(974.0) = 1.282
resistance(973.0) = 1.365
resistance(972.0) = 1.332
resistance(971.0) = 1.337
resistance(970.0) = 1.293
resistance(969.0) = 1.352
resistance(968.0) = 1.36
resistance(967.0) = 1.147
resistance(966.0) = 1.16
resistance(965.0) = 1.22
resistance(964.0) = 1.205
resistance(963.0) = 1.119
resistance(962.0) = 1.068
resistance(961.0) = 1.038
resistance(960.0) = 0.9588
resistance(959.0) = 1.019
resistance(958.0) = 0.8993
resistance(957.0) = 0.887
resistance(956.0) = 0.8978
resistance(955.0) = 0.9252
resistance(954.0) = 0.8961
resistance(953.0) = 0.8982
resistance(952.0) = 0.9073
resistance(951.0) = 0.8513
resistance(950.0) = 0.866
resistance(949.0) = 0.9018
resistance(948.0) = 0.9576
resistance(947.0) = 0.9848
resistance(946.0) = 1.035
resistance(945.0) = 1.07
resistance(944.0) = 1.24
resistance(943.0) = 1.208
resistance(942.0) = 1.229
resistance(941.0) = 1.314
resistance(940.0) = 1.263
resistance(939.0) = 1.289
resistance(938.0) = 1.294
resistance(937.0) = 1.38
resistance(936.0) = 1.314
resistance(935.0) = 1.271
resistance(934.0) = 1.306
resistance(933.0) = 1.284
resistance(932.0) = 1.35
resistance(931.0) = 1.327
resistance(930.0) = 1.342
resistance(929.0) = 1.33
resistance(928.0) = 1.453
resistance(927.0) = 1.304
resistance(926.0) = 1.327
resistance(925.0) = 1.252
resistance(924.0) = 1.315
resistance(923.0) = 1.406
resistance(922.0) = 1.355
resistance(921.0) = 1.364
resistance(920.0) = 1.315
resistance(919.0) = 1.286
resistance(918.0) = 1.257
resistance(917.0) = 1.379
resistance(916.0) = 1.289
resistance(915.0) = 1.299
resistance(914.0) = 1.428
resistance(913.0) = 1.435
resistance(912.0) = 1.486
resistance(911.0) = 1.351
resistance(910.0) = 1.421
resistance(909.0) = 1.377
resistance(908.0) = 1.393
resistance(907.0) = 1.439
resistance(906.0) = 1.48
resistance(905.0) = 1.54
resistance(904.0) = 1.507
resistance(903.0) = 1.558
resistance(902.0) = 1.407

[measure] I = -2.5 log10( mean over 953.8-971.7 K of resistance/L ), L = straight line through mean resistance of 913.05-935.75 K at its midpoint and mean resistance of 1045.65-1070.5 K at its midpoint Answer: 0.233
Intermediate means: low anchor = 1.33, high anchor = 1.46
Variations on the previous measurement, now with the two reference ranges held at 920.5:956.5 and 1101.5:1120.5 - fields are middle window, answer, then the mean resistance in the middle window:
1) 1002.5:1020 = -0.05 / 1.44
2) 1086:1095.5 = 0.06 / 1.49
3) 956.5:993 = 0.02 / 1.26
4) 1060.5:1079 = 0.01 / 1.5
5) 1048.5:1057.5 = 0.04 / 1.42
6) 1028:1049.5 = -0.04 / 1.49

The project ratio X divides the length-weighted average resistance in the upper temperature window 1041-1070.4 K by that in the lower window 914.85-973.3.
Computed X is 1.2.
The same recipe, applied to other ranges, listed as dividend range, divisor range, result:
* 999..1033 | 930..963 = 1.34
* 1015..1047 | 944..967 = 1.50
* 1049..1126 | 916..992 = 1.25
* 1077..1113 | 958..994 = 1.20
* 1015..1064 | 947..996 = 1.23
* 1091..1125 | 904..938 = 1.17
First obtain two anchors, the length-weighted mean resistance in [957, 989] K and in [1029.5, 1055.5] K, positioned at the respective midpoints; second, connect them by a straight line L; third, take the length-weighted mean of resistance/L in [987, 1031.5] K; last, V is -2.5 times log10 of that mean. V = -0.068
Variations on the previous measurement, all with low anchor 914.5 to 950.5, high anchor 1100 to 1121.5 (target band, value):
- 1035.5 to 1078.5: 0.02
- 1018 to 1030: -0.06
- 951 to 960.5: 0.38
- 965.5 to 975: 0.03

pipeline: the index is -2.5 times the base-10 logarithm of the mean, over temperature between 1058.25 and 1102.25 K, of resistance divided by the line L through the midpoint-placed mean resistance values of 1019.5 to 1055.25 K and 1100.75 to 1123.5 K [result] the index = 0.04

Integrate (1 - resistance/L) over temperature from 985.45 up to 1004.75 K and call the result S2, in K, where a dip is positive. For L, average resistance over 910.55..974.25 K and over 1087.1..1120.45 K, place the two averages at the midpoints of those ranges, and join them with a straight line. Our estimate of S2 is -1.1 K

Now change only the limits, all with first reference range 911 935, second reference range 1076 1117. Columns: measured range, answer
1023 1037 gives -0.4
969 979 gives 0.7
